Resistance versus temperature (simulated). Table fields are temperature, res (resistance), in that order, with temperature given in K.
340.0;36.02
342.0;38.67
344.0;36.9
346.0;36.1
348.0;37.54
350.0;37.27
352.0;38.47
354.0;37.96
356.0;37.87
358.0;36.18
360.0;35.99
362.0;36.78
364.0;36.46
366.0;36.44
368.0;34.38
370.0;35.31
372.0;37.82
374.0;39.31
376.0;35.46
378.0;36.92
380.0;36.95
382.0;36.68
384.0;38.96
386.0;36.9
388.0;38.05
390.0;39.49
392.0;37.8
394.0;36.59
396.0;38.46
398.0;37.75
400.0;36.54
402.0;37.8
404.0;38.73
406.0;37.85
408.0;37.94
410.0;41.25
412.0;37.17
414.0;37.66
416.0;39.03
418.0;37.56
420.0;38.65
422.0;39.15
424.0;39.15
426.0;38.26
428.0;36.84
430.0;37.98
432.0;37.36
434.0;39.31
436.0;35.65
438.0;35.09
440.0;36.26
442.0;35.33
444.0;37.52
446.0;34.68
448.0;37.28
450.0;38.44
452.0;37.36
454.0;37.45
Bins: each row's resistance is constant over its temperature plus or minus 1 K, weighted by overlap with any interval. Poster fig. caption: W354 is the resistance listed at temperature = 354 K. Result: 37.96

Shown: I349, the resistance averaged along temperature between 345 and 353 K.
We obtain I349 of 37.3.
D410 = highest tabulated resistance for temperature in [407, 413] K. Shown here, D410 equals 41.25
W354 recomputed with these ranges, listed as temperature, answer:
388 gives 38.05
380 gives 36.95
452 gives 37.36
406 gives 37.85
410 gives 41.25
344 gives 36.9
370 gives 35.31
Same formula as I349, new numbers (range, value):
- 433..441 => 36.6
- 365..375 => 36.7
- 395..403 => 37.6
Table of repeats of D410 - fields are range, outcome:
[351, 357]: 38.47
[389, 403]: 39.49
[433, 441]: 39.31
